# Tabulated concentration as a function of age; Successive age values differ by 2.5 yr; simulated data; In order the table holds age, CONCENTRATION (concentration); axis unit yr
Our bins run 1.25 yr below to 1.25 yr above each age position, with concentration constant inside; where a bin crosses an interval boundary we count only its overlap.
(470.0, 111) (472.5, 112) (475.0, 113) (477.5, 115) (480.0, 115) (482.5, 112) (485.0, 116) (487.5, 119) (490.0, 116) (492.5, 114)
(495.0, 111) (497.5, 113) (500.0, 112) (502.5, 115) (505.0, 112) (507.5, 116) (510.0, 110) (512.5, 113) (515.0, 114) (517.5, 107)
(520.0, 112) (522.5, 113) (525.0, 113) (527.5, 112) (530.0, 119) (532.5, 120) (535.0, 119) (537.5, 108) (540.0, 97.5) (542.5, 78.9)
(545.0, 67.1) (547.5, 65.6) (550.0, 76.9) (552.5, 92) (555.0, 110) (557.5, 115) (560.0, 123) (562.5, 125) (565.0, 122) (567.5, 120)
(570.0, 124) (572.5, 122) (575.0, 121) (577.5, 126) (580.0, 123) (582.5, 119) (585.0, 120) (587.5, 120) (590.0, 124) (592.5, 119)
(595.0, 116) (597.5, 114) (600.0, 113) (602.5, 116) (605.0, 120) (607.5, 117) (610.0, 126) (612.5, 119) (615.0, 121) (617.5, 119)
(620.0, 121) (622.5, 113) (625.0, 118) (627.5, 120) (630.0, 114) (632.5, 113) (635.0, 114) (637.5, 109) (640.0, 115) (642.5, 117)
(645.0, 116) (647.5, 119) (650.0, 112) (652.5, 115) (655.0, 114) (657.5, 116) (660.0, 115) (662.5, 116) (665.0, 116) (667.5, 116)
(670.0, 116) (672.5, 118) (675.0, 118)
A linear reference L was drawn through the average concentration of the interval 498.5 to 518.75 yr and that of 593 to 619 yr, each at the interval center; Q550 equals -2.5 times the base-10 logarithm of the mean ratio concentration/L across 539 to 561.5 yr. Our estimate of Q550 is 0.24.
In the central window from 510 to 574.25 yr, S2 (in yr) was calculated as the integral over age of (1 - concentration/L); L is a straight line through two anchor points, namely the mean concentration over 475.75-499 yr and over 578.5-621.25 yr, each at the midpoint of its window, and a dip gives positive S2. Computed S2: 5.01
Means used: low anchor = 114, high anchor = 119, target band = 108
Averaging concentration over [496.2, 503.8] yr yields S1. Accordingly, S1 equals 113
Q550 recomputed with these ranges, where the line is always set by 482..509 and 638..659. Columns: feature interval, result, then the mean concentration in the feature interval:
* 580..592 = -0.056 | 121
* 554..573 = -0.051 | 120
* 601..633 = -0.030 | 118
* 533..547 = 0.215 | 94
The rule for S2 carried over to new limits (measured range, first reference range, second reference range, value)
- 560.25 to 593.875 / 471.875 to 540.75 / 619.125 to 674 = -2.20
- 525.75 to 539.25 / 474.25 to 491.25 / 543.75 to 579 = -0.52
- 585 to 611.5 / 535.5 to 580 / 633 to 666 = -2.05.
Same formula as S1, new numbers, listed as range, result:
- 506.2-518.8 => 112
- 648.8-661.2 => 114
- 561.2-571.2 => 123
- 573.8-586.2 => 122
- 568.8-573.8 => 123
